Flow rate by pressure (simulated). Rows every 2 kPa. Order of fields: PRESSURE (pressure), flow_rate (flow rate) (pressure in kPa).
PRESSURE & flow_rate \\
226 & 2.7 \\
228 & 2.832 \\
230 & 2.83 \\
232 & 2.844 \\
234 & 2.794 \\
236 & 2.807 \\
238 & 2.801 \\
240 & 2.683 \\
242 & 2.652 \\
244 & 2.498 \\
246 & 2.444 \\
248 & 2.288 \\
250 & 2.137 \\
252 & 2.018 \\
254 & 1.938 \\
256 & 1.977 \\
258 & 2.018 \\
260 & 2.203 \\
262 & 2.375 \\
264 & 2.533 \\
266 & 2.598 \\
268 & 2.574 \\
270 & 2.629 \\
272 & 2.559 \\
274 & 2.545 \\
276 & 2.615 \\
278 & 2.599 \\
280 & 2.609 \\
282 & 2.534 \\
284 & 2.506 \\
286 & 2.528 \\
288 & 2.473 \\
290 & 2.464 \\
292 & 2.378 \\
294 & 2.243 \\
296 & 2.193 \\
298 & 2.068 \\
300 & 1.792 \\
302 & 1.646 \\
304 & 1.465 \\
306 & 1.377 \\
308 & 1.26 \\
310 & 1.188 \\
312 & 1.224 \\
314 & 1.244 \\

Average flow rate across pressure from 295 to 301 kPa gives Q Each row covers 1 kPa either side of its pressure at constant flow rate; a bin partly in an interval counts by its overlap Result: 2.02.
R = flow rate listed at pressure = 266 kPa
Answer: 2.598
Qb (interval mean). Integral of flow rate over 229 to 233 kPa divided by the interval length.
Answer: 2.84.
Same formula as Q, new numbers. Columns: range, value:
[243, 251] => 2.34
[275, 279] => 2.61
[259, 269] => 2.46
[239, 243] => 2.67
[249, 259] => 2.02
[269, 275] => 2.58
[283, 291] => 2.49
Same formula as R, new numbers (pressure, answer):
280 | 2.609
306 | 1.377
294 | 2.243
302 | 1.646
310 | 1.188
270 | 2.629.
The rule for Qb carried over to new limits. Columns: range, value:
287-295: 2.39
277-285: 2.56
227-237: 2.82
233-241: 2.77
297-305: 1.74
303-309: 1.37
